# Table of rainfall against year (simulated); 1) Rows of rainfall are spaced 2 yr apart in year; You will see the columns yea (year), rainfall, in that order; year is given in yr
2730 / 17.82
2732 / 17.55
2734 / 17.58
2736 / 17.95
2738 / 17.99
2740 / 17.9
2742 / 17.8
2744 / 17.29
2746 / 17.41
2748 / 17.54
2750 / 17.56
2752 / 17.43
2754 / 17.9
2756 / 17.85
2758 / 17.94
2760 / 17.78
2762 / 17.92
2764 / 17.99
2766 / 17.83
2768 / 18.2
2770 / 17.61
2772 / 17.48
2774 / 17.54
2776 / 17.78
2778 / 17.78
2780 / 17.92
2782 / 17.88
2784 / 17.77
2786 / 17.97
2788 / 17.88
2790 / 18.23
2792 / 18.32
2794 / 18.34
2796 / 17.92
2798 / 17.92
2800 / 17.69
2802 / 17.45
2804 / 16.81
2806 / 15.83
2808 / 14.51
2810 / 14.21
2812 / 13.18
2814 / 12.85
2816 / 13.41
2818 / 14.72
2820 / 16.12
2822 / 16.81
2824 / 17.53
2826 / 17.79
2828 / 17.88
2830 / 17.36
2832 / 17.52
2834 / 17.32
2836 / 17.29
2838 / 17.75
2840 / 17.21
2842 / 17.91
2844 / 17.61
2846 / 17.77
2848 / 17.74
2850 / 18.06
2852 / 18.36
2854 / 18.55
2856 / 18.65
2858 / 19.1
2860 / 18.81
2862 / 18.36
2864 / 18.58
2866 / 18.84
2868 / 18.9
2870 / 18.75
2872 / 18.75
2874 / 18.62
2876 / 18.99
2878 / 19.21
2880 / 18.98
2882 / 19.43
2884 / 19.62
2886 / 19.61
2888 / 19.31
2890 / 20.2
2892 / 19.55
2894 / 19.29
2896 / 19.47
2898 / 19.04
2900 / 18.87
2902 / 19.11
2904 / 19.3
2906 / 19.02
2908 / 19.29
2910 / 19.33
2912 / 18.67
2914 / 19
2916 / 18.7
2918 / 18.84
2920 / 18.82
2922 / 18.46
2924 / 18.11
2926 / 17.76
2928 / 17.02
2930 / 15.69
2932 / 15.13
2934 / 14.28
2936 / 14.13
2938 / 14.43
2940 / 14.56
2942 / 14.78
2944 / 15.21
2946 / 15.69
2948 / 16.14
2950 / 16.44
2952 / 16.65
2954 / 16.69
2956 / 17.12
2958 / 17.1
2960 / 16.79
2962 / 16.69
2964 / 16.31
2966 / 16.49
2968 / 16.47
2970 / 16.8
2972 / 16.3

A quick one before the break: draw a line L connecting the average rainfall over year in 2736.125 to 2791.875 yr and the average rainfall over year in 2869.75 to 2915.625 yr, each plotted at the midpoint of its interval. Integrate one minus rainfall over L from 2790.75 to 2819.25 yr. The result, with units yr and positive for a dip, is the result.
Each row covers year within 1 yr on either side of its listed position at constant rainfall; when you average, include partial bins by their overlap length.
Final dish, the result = 3.5 yr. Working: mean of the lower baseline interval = 17.8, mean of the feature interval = 16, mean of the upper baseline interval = 19.2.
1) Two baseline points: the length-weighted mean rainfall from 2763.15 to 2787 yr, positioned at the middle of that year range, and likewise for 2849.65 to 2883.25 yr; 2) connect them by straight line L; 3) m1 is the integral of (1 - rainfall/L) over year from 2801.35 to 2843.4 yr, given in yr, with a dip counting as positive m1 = 4.72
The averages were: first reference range 17.8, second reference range 18.8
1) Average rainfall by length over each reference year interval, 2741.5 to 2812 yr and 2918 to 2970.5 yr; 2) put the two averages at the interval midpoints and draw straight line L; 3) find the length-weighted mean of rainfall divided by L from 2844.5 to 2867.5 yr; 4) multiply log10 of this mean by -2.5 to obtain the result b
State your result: -0.09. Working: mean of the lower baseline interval 17.5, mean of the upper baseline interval 16.3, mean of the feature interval 18.4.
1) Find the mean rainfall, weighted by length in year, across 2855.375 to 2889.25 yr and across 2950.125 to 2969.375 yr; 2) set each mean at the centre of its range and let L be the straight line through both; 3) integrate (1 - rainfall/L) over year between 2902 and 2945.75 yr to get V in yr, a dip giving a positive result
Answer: 1.2 yr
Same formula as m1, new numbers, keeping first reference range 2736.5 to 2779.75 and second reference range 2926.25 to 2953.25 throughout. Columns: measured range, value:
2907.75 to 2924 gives -3.1 yr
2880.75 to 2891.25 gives -2.3 yr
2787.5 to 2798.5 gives -0.5 yr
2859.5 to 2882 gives -3.4 yr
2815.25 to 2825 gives 0.7 yr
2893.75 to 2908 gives -2.9 yr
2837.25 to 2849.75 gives -0.8 yr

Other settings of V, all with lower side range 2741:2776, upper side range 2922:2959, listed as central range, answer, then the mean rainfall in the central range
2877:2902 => -4.4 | 19.4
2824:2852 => -1.1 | 17.7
